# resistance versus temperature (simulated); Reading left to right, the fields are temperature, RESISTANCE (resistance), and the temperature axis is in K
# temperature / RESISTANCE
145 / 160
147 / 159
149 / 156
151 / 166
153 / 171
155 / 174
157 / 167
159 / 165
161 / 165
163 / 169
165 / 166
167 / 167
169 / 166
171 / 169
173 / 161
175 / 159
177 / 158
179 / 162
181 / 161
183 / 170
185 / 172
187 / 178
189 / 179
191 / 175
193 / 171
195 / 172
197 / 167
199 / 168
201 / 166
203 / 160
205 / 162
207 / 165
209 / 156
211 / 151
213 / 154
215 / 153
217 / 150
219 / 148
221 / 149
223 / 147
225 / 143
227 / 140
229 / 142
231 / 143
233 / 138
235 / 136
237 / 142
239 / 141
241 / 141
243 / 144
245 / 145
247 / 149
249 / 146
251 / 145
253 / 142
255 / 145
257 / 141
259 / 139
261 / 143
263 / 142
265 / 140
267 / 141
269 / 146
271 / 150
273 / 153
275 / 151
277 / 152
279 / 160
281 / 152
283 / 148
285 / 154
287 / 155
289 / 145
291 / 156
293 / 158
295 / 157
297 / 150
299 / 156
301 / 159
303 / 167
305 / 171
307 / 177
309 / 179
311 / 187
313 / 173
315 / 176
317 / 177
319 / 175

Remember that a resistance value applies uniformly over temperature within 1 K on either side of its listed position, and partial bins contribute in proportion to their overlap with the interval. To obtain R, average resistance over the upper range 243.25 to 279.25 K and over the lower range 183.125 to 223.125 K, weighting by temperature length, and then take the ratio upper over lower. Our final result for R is 0.90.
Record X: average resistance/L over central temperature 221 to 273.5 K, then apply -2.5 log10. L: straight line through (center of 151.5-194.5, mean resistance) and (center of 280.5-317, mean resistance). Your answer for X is 0.153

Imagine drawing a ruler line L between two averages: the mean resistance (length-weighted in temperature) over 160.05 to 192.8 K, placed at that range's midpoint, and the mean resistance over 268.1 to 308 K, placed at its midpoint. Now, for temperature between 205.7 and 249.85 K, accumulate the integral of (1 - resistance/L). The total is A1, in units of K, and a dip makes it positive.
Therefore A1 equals 4.2 K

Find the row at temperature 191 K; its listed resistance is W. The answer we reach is 175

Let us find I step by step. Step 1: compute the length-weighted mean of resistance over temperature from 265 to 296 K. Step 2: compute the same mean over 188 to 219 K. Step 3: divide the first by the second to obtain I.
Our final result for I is 0.9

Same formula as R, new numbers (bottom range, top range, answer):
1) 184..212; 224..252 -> 0.85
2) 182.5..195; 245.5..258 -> 0.83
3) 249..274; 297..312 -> 1.18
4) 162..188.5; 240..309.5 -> 0.91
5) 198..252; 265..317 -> 1.07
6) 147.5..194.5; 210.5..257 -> 0.87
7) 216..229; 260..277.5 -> 1.00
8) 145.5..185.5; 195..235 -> 0.93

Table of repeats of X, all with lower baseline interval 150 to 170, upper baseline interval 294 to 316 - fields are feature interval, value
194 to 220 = 0.056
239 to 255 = 0.165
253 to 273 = 0.172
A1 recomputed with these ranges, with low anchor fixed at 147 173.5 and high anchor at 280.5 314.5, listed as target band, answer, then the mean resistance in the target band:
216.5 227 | 1.13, 147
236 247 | 1.37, 143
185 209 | -0.57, 169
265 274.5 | 0.92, 147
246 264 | 2.16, 144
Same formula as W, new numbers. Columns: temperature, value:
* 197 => 167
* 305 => 171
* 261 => 143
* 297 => 150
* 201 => 166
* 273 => 153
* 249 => 146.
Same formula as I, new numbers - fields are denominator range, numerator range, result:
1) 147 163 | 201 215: 0.95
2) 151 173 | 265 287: 0.90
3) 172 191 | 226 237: 0.84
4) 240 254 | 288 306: 1.09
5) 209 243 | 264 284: 1.03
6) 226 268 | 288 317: 1.16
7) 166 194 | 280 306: 0.93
